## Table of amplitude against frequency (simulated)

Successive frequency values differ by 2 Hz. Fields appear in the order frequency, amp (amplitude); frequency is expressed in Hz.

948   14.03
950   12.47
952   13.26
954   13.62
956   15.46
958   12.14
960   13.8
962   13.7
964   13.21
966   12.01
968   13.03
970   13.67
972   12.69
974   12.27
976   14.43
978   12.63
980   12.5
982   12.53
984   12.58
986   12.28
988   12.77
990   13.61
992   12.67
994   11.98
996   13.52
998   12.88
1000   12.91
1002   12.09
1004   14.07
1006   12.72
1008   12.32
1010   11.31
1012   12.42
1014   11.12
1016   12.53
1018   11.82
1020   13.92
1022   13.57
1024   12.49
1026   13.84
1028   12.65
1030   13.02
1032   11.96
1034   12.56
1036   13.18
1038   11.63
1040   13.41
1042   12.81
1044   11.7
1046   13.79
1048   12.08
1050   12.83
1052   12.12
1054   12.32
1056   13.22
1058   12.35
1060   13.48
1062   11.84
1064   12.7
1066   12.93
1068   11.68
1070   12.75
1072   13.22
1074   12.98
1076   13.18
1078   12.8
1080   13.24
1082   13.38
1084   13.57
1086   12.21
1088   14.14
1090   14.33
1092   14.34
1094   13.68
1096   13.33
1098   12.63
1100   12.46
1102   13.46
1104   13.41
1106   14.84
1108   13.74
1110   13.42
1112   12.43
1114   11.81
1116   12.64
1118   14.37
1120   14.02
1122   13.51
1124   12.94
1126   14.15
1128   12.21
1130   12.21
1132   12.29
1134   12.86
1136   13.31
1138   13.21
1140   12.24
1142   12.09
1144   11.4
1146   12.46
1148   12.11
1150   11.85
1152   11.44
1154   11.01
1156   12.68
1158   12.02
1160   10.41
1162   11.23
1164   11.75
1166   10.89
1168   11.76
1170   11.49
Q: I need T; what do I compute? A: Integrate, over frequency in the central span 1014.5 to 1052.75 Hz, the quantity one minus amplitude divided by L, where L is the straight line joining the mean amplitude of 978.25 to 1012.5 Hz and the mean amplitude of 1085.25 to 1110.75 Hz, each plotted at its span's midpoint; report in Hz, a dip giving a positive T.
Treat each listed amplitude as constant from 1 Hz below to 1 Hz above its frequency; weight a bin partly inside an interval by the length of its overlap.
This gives 0.8 Hz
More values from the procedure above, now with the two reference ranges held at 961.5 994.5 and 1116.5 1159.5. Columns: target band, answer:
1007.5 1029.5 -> 0.38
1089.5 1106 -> -1.14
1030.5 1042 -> 0.14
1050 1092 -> -0.88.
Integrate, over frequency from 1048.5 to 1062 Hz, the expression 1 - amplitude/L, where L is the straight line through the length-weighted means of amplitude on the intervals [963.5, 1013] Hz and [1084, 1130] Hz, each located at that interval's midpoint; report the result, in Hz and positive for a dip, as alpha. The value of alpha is 0.5 Hz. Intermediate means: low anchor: 12.8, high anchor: 13.3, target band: 12.6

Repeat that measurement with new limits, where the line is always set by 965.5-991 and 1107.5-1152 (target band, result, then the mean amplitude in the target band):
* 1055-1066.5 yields 0.0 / 12.7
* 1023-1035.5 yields 0.1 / 12.8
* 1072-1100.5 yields -1.2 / 13.3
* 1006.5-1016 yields 0.7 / 11.9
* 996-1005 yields -0.1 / 13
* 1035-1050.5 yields 0.2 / 12.7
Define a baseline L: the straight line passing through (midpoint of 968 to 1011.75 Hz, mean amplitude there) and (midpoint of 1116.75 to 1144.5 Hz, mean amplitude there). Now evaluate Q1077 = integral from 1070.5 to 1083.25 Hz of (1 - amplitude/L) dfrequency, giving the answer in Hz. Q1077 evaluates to -0.2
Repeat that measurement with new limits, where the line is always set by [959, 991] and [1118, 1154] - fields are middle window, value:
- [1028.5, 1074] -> 0.6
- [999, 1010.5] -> 0.3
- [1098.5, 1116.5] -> -0.6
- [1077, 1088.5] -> -0.4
